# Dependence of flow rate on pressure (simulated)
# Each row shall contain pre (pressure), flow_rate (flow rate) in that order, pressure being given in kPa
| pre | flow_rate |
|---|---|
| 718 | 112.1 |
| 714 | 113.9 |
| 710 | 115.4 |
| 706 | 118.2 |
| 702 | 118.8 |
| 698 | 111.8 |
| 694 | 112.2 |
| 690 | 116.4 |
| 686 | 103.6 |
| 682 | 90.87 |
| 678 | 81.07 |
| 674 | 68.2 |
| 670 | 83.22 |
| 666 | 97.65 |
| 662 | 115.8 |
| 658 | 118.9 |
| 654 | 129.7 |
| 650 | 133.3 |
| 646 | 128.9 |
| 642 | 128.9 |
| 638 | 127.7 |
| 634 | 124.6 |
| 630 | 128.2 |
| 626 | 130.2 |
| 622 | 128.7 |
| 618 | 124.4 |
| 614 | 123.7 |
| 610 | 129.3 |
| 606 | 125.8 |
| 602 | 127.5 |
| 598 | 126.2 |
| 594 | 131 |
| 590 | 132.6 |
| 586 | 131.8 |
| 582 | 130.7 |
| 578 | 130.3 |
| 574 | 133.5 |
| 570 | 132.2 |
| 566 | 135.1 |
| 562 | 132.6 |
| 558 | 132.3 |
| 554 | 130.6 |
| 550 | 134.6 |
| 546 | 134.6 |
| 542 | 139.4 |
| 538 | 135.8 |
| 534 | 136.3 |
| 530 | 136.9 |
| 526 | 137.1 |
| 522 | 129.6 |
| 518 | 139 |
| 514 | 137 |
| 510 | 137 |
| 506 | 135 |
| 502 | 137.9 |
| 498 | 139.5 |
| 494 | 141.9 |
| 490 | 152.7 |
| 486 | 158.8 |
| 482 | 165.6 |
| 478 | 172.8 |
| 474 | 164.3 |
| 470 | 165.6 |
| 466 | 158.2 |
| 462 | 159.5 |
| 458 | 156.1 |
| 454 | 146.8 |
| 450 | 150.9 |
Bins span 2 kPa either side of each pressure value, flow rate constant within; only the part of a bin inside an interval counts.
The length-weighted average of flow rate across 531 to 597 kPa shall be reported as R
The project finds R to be 133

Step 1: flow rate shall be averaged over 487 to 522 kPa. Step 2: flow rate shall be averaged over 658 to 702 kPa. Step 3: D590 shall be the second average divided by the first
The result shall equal 0.71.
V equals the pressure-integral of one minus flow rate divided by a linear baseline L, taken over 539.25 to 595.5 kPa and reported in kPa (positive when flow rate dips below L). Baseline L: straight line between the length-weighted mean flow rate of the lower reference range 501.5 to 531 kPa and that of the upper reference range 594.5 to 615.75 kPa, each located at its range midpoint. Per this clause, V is -1.0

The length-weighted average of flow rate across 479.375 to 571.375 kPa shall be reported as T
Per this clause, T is 139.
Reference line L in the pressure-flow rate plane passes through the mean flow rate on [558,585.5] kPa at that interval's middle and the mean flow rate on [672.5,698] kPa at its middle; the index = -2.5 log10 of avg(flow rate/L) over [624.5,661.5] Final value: -0.16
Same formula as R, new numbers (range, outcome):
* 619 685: 114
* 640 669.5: 120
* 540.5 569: 134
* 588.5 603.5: 129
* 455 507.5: 154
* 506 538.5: 136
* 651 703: 104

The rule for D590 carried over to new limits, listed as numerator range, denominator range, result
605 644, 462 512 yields 0.83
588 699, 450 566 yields 0.81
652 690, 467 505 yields 0.64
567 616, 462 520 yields 0.86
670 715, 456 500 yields 0.66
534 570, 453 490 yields 0.84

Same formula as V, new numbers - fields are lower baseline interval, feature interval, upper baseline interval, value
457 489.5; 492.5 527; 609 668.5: 3.8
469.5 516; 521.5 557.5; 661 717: 1.0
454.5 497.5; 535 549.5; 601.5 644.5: 0.8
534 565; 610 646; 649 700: -3.7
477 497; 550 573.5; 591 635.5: 1.1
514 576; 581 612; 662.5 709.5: -1.7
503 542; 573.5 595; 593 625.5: -0.3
